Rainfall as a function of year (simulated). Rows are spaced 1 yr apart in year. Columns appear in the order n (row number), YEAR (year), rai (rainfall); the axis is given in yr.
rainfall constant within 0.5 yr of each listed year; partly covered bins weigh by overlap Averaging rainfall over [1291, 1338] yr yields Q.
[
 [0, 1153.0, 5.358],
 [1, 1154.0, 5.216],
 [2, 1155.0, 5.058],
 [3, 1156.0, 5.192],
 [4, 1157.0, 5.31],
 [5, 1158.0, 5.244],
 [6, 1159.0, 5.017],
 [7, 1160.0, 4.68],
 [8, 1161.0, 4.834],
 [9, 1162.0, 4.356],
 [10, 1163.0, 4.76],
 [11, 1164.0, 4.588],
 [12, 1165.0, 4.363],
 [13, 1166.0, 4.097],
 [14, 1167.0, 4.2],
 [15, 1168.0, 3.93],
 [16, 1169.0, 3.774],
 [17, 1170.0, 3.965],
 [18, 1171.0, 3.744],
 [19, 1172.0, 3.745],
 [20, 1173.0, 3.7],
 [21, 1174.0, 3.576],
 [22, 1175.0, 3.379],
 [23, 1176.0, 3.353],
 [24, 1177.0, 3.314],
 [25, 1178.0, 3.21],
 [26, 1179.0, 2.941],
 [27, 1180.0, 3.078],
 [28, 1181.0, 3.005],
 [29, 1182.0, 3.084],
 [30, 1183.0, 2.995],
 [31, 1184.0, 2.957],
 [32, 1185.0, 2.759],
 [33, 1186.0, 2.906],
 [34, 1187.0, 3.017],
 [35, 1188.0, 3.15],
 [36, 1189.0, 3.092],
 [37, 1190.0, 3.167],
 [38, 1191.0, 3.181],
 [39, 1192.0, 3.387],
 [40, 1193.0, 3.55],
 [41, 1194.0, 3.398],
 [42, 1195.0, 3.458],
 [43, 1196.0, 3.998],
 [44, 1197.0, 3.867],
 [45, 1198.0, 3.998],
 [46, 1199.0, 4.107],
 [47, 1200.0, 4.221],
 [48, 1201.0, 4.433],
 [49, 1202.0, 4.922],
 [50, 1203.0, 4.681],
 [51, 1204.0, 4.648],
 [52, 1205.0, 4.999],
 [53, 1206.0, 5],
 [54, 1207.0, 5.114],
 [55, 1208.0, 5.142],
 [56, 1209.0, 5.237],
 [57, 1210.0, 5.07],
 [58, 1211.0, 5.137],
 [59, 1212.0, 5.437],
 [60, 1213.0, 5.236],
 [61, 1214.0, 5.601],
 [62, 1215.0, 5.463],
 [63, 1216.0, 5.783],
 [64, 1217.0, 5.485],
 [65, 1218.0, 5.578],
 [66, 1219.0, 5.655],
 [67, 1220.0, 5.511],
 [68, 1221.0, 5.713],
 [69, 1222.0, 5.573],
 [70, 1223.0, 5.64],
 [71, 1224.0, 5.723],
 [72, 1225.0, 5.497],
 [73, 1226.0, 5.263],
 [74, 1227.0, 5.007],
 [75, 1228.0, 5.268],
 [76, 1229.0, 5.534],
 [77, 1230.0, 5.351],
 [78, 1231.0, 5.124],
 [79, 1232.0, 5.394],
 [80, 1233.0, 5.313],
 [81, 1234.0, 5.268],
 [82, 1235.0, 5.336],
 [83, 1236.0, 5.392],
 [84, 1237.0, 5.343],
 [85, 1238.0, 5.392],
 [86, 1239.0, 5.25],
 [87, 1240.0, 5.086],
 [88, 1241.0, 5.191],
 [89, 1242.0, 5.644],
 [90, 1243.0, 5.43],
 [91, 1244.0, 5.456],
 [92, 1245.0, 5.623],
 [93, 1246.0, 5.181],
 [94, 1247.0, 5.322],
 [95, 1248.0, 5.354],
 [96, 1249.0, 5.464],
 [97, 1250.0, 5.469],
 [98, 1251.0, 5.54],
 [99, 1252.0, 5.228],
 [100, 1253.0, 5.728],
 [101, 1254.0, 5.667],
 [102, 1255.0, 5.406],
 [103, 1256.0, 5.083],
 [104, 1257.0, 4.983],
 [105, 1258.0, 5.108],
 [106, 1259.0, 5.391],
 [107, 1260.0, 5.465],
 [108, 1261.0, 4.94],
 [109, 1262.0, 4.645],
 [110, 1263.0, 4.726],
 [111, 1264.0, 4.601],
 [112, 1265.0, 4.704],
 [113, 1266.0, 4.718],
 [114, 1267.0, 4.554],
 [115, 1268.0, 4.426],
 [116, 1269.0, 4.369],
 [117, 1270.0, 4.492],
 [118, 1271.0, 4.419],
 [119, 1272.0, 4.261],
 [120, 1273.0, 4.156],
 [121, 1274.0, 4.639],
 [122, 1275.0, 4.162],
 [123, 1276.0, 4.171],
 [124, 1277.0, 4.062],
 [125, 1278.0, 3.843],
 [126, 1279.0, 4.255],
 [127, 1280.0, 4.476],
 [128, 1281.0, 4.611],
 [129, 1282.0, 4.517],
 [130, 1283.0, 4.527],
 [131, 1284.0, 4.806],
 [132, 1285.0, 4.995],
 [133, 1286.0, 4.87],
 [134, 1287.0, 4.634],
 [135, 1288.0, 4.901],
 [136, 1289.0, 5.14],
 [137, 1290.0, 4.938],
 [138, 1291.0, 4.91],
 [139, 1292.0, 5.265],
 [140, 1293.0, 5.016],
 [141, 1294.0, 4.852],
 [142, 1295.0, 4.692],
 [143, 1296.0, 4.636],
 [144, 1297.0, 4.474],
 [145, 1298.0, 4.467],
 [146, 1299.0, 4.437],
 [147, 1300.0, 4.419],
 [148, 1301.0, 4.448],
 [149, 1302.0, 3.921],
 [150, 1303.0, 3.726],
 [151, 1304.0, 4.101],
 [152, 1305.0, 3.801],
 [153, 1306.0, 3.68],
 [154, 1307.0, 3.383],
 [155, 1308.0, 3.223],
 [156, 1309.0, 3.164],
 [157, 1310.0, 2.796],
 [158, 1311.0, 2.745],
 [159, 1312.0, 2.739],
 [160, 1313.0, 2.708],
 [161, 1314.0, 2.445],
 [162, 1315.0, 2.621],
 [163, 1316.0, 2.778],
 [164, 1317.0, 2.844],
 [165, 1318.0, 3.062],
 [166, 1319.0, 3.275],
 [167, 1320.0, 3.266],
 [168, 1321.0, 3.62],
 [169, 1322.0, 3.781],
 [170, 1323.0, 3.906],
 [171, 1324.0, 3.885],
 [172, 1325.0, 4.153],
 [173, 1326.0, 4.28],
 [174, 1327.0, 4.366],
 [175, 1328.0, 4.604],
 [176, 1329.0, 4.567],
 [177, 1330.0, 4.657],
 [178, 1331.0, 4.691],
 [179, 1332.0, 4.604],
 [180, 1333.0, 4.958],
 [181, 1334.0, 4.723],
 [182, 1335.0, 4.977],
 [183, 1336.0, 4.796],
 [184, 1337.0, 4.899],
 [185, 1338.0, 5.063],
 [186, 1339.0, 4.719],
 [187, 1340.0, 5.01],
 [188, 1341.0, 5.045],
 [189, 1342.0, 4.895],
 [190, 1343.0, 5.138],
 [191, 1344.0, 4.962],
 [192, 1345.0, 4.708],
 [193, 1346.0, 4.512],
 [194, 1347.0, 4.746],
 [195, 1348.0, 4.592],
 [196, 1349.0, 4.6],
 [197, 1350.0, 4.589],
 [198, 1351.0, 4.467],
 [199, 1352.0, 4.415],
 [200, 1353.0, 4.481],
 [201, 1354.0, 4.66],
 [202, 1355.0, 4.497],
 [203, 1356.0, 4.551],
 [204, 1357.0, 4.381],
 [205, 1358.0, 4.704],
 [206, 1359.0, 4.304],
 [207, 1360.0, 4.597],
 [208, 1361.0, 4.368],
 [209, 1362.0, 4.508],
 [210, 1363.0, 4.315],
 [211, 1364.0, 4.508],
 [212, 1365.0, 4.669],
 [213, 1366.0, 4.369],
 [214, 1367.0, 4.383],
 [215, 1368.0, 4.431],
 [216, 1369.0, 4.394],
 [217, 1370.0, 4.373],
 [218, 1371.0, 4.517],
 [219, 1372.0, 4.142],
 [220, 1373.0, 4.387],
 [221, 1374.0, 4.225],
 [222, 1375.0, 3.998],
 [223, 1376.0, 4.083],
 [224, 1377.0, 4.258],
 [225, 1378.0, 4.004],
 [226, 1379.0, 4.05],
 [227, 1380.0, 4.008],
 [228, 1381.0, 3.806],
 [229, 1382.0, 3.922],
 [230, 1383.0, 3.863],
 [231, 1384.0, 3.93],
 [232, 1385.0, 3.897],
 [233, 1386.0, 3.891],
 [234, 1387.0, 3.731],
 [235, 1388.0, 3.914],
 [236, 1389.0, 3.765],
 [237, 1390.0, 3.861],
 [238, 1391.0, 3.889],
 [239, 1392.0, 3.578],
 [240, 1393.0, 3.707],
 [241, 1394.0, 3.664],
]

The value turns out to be 3.99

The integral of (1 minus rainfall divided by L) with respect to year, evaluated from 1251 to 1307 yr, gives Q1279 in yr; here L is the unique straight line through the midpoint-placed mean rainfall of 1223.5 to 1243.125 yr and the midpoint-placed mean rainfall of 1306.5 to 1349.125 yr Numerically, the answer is 0.9 yr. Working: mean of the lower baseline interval 5.34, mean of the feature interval 4.64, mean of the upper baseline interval 4.05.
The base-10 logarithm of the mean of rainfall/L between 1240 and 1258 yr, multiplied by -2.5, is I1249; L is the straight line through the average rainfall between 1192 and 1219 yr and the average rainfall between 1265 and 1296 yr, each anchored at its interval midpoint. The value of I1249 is -0.157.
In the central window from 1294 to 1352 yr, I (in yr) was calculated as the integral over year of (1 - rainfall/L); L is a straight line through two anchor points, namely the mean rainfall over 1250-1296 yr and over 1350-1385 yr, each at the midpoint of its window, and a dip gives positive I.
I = 5.15 yr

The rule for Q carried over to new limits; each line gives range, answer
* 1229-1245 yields 5.35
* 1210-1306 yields 4.98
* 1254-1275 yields 4.76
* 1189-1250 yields 5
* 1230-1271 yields 5.16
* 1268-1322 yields 4.05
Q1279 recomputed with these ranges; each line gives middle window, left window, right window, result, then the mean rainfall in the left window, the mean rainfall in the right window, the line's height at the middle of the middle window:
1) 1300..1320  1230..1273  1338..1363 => 6.5 yr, 5.12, 4.65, 4.84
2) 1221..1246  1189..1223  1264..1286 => -4.2 yr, 4.71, 4.45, 4.61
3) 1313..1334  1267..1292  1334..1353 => 4.0 yr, 4.54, 4.78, 4.7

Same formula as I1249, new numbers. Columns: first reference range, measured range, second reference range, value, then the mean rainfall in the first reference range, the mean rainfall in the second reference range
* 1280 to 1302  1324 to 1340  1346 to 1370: -0.02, 4.72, 4.5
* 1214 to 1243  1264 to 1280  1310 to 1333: 0.05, 5.42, 3.63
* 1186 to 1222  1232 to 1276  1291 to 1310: -0.16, 4.55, 4.19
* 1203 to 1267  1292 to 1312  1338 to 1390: 0.20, 5.29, 4.38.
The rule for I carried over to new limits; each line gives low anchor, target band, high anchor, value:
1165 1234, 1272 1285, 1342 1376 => 0.16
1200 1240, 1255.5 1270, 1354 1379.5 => 0.55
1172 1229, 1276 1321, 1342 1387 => 3.52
